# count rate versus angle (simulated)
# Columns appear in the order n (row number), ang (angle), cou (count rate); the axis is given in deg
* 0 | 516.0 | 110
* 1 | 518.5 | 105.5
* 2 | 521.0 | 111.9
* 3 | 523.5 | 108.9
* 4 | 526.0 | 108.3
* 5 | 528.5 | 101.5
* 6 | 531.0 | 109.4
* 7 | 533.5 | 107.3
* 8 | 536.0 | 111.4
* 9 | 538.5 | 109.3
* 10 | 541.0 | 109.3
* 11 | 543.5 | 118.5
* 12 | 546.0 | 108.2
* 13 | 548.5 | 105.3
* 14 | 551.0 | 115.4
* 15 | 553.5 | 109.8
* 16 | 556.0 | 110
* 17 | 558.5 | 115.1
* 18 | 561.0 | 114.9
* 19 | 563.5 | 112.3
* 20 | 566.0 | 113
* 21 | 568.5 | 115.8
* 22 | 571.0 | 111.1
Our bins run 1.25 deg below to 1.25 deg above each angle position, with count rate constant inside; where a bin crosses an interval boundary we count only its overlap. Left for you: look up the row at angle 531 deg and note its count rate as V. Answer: 109.4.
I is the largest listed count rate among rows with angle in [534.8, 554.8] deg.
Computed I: 118.5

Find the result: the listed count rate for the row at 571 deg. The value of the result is 111.1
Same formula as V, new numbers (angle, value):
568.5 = 115.8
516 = 110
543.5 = 118.5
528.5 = 101.5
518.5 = 105.5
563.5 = 112.3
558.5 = 115.1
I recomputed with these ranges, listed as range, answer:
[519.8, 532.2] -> 111.9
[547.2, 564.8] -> 115.4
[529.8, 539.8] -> 111.4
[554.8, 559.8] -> 115.1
